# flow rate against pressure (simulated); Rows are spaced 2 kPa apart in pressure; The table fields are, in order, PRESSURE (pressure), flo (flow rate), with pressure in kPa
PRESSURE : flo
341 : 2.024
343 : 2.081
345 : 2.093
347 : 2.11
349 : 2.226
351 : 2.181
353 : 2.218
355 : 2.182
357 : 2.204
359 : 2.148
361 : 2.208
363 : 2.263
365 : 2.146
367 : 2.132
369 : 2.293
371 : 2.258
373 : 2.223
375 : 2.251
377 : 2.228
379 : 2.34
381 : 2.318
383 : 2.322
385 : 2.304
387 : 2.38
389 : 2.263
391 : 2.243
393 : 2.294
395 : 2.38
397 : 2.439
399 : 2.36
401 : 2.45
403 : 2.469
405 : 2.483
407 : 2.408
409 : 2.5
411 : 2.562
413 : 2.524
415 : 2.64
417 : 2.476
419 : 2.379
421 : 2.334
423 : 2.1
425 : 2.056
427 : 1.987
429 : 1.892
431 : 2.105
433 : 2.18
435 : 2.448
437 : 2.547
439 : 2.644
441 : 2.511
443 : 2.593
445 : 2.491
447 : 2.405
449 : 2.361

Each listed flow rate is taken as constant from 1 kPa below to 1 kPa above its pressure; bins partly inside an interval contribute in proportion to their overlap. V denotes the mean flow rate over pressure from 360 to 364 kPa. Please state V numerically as 2.24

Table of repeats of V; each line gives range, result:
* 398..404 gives 2.43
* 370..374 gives 2.24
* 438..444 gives 2.58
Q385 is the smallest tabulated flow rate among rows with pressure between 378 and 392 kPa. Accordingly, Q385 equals 2.243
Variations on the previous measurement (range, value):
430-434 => 2.105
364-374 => 2.132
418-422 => 2.334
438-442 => 2.511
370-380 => 2.223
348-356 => 2.181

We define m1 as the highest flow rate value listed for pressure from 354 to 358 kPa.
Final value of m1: 2.204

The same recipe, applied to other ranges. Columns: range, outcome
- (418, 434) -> 2.379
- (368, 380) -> 2.34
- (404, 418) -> 2.64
